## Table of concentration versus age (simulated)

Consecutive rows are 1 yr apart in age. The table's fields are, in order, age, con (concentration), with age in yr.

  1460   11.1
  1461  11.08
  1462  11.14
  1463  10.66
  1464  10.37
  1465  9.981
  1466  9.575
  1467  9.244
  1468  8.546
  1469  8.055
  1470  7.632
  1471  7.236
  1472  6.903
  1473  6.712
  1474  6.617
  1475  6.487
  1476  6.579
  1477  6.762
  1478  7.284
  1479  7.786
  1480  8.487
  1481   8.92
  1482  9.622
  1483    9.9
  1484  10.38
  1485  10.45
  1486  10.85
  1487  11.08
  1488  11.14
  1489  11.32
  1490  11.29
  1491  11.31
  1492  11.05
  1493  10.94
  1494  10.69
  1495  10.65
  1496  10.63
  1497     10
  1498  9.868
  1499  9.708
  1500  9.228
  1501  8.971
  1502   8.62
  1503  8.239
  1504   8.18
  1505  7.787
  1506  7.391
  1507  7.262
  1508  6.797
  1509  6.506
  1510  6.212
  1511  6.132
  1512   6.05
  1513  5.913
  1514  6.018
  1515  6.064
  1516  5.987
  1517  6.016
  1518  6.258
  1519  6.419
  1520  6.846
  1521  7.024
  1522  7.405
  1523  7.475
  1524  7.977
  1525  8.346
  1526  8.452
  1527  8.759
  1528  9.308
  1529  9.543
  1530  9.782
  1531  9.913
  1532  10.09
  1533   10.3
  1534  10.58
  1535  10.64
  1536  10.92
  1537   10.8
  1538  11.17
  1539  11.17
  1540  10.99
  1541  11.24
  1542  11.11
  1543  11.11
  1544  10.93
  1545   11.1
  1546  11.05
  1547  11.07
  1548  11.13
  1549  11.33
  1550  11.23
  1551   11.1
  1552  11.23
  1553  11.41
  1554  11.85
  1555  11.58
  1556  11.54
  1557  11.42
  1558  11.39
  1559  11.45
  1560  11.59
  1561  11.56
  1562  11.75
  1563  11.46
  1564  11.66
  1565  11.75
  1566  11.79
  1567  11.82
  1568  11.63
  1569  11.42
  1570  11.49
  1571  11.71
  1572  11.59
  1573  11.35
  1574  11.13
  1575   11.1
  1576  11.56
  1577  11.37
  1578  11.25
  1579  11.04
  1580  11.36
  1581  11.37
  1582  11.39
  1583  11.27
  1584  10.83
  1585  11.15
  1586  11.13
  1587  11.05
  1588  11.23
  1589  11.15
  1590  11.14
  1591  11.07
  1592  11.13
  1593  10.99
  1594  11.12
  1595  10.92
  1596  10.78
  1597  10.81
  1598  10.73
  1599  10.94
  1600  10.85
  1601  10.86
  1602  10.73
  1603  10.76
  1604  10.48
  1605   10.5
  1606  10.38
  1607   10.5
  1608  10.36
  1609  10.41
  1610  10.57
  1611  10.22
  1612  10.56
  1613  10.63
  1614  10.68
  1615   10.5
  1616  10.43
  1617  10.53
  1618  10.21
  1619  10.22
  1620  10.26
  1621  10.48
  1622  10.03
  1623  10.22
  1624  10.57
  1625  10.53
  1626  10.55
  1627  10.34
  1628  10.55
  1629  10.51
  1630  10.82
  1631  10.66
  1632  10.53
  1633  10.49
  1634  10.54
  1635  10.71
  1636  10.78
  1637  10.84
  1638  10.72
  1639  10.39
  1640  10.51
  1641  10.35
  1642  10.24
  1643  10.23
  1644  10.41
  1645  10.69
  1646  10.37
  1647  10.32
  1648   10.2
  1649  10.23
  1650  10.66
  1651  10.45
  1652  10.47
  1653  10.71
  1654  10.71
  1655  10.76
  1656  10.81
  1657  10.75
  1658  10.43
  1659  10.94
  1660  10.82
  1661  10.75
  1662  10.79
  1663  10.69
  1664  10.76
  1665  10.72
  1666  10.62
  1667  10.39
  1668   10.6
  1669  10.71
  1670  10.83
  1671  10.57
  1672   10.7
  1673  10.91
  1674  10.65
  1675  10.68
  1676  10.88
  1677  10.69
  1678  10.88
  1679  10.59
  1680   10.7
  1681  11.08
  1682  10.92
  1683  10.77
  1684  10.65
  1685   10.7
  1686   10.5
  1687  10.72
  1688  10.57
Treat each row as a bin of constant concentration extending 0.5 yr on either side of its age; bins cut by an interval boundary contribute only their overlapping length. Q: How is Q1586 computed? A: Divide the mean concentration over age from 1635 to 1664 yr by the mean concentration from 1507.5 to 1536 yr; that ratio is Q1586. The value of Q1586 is 1.4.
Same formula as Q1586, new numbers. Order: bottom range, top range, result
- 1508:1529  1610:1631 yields 1.49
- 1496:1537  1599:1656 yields 1.29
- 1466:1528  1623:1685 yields 1.28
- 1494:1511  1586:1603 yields 1.29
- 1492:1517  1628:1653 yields 1.30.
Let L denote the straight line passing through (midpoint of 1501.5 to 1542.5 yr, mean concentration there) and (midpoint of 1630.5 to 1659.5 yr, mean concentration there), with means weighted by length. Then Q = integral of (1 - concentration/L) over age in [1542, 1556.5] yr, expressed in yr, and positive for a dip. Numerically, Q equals -4.0 yr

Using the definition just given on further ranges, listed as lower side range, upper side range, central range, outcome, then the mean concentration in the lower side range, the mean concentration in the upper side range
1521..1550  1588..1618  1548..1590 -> -4.0 yr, 10.1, 10.7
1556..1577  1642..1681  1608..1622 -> 0.8 yr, 11.5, 10.6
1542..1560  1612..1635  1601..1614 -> 0.2 yr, 11.3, 10.5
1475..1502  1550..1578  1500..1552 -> 8.7 yr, 9.72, 11.5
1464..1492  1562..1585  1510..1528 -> 5.6 yr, 8.96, 11.4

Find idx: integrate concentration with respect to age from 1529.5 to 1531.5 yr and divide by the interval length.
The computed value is 9.85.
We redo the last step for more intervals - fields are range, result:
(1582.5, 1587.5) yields 11.1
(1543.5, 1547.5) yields 11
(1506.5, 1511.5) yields 6.58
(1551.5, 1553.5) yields 11.3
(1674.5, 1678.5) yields 10.8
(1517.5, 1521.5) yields 6.64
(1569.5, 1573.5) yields 11.5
